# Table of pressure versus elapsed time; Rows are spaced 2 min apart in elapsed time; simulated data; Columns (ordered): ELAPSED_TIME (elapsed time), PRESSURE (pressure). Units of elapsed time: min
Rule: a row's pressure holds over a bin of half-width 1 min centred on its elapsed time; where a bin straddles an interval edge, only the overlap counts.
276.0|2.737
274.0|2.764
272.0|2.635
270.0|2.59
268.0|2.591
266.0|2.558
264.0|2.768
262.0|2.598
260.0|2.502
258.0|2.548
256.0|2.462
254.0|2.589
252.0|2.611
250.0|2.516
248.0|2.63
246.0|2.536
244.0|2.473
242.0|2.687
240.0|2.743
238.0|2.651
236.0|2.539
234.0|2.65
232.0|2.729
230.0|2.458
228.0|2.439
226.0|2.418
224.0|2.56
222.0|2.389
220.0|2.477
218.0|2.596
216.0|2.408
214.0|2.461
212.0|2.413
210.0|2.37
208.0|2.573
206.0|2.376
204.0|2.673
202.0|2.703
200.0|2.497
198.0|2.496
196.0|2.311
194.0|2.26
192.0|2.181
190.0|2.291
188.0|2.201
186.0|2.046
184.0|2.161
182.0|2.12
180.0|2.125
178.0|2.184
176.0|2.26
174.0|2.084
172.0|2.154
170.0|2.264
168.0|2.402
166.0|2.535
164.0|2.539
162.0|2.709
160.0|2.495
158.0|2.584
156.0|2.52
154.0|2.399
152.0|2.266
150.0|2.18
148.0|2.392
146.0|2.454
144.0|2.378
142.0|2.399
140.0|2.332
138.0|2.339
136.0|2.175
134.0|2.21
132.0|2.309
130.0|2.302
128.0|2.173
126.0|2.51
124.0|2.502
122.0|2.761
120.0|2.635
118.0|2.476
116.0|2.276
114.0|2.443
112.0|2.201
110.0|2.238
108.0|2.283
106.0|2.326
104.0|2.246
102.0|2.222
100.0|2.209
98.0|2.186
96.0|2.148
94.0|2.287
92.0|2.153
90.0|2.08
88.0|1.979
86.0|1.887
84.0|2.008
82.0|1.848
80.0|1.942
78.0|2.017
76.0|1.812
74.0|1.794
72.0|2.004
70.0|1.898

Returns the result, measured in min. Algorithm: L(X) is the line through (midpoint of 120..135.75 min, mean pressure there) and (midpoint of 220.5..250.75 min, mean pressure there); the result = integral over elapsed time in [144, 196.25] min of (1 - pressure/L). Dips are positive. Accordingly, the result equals 3.15 min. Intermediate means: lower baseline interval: 2.4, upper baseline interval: 2.56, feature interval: 2.31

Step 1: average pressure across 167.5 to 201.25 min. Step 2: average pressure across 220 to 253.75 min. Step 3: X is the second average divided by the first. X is 1.14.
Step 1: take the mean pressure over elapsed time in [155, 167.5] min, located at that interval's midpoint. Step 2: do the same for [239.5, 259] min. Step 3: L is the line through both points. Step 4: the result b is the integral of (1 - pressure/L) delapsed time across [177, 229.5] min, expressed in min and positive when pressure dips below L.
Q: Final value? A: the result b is 3.9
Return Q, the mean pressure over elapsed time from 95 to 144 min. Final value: 2.33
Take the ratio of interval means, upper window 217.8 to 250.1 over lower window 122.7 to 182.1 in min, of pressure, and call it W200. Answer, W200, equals 1.09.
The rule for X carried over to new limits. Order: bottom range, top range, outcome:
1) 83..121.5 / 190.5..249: 1.12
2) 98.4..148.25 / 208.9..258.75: 1.08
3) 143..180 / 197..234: 1.06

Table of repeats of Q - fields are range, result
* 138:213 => 2.36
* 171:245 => 2.41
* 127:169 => 2.39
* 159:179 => 2.36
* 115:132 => 2.45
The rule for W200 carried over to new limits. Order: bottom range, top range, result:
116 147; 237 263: 1.08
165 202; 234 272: 1.14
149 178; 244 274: 1.09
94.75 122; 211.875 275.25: 1.11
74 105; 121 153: 1.14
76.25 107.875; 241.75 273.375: 1.23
